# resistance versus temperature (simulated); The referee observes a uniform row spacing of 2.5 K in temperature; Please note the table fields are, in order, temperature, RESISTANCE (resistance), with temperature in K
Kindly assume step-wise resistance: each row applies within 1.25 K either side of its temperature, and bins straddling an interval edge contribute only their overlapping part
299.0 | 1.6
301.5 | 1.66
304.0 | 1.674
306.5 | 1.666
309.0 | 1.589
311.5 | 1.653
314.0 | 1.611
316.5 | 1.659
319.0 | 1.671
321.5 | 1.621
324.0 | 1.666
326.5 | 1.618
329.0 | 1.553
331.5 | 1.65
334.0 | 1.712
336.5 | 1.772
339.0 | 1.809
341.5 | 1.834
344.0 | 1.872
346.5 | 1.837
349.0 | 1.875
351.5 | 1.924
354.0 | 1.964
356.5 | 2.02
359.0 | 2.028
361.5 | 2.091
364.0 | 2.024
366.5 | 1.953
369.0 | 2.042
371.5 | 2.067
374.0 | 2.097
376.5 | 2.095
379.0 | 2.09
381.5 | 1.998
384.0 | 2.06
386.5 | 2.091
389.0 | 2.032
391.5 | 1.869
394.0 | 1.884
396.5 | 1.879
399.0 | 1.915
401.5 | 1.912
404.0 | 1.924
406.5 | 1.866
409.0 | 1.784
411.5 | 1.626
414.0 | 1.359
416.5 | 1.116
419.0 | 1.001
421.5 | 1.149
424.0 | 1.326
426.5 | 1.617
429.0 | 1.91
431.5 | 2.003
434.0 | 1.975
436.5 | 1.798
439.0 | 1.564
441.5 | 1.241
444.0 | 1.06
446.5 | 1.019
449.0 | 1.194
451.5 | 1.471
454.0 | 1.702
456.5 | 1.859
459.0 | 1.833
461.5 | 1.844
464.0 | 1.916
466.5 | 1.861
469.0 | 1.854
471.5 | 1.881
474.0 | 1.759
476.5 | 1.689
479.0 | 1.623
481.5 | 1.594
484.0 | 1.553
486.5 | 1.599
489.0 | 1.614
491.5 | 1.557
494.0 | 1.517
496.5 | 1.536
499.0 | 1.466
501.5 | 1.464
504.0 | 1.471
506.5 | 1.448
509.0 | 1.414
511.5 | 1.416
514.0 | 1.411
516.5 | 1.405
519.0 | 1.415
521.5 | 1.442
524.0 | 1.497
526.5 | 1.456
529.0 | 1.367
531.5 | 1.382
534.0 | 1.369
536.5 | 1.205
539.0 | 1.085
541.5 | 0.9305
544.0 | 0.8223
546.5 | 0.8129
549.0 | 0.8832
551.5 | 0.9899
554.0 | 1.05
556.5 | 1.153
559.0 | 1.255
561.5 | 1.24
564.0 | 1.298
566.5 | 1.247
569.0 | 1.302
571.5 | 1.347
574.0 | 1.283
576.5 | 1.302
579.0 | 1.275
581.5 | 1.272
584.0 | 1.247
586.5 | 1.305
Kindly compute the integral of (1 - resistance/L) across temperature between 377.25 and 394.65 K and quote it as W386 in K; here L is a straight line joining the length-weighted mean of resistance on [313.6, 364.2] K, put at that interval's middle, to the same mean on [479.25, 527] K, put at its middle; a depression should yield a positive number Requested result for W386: -3.0 K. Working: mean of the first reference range 1.8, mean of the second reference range 1.49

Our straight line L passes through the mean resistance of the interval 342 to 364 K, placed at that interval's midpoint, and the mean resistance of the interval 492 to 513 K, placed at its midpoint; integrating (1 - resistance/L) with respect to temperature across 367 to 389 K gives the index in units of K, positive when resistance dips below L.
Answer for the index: -2.2 K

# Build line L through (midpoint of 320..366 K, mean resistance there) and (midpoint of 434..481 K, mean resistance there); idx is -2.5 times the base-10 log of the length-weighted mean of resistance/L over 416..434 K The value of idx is 0.13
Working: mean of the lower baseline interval 1.83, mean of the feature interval 1.5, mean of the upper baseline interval 1.63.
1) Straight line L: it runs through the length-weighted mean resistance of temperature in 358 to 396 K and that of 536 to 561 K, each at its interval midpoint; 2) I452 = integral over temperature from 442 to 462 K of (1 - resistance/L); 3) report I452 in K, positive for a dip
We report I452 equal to 1.30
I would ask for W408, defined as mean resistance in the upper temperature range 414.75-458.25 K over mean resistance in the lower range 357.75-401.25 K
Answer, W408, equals 0.7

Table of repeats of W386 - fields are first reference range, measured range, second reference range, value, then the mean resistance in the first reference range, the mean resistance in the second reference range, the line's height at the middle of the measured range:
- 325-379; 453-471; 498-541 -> -3.2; 1.9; 1.39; 1.56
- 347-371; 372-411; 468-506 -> -1.4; 1.99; 1.61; 1.89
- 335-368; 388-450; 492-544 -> 3.8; 1.92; 1.37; 1.7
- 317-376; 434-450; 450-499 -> 3.4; 1.86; 1.69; 1.73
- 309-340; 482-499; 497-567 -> -2.7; 1.66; 1.27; 1.35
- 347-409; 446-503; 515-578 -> -3.3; 1.98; 1.22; 1.55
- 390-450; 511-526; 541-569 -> -2.7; 1.59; 1.08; 1.21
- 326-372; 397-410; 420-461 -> -1.6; 1.88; 1.55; 1.68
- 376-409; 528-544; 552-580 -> 2.1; 1.96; 1.24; 1.37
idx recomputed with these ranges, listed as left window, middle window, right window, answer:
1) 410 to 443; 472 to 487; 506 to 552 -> -0.196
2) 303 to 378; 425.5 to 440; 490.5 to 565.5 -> -0.166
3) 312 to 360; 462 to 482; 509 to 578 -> -0.244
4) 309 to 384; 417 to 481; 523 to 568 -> -0.075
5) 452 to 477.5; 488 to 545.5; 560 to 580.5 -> 0.136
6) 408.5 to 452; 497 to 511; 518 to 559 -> -0.151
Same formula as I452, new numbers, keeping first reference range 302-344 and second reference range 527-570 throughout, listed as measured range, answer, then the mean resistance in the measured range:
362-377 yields -4.6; 2.05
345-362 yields -3.7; 1.96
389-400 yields -2.9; 1.9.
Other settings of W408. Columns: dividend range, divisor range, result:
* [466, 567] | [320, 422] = 0.76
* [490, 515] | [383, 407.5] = 0.76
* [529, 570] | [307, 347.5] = 0.67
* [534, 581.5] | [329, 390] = 0.59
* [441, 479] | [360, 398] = 0.80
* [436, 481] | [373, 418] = 0.87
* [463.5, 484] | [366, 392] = 0.86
